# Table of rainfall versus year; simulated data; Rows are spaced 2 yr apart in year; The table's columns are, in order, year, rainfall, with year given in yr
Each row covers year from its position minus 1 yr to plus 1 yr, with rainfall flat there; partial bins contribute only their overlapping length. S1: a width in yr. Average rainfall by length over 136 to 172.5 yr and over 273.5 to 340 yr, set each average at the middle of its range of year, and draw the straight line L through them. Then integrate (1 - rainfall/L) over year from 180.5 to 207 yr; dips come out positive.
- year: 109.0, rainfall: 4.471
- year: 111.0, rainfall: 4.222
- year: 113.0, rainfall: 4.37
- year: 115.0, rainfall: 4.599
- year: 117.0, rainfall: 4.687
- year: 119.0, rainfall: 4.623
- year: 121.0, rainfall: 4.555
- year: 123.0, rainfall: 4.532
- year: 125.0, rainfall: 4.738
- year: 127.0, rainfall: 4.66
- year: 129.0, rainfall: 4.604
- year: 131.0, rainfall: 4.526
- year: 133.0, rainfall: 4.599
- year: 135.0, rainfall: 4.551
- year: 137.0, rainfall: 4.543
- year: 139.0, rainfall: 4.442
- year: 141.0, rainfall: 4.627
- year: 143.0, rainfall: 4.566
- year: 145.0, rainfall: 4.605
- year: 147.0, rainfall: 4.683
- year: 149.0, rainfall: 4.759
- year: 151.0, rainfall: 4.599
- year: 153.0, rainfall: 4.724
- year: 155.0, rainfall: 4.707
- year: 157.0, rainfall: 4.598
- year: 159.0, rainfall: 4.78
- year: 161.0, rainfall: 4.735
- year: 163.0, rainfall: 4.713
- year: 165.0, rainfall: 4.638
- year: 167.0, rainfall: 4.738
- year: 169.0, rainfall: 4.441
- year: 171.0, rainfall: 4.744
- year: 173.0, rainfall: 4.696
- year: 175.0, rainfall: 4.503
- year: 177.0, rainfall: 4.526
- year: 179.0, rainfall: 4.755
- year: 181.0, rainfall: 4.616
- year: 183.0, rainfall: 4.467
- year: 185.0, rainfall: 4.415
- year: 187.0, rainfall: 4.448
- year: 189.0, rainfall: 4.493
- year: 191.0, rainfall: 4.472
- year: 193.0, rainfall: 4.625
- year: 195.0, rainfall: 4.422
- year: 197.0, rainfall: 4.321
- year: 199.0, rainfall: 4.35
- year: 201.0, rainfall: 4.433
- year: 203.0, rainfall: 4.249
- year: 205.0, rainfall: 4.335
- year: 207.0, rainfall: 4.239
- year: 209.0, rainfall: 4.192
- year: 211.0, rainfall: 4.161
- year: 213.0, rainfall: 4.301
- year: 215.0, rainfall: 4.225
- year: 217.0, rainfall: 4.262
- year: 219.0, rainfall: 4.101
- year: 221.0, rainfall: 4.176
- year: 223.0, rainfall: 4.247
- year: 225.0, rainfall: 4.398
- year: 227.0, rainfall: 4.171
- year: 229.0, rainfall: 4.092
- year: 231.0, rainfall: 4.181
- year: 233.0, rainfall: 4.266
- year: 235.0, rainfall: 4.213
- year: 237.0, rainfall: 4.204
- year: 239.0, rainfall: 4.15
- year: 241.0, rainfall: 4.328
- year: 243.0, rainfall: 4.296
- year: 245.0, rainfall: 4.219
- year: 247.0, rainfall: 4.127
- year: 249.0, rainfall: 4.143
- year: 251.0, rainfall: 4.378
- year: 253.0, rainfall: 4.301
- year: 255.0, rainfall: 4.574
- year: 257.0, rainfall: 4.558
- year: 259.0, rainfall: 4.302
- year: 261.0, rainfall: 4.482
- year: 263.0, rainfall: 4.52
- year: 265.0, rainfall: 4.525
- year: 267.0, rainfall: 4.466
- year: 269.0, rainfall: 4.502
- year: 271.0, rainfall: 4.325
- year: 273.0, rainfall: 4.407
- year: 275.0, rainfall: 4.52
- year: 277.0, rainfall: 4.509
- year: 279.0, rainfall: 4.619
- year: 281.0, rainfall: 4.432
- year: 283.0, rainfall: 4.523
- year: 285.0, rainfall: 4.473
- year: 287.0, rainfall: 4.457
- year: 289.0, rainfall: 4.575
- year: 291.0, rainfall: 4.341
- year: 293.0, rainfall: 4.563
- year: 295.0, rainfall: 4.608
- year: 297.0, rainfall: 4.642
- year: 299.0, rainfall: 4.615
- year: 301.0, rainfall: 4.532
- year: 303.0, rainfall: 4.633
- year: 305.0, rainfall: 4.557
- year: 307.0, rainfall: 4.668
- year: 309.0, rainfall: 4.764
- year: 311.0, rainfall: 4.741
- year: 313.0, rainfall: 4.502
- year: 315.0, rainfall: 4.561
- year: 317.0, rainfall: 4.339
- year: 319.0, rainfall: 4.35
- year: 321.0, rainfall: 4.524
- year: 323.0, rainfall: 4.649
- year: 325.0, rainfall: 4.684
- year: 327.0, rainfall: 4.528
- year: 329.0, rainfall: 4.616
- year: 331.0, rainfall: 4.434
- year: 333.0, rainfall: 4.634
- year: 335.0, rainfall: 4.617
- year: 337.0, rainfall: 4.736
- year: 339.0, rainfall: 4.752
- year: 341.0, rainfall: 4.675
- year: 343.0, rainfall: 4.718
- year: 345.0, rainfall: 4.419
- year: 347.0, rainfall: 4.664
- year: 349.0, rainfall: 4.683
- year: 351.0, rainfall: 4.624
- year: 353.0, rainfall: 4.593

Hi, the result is 1.2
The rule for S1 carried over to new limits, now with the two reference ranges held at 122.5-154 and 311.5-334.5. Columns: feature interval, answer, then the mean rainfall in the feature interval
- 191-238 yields 3.2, 4.27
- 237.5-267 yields 1.4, 4.35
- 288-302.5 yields 0.0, 4.56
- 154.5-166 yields -0.2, 4.69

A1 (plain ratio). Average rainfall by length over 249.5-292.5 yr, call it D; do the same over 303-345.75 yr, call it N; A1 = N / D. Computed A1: 1.03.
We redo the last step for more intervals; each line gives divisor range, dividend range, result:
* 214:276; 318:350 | 1.07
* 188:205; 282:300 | 1.03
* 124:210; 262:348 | 1.00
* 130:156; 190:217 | 0.94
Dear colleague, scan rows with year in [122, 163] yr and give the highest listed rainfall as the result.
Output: 4.78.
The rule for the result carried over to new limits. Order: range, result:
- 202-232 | 4.398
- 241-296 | 4.619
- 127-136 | 4.66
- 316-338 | 4.736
